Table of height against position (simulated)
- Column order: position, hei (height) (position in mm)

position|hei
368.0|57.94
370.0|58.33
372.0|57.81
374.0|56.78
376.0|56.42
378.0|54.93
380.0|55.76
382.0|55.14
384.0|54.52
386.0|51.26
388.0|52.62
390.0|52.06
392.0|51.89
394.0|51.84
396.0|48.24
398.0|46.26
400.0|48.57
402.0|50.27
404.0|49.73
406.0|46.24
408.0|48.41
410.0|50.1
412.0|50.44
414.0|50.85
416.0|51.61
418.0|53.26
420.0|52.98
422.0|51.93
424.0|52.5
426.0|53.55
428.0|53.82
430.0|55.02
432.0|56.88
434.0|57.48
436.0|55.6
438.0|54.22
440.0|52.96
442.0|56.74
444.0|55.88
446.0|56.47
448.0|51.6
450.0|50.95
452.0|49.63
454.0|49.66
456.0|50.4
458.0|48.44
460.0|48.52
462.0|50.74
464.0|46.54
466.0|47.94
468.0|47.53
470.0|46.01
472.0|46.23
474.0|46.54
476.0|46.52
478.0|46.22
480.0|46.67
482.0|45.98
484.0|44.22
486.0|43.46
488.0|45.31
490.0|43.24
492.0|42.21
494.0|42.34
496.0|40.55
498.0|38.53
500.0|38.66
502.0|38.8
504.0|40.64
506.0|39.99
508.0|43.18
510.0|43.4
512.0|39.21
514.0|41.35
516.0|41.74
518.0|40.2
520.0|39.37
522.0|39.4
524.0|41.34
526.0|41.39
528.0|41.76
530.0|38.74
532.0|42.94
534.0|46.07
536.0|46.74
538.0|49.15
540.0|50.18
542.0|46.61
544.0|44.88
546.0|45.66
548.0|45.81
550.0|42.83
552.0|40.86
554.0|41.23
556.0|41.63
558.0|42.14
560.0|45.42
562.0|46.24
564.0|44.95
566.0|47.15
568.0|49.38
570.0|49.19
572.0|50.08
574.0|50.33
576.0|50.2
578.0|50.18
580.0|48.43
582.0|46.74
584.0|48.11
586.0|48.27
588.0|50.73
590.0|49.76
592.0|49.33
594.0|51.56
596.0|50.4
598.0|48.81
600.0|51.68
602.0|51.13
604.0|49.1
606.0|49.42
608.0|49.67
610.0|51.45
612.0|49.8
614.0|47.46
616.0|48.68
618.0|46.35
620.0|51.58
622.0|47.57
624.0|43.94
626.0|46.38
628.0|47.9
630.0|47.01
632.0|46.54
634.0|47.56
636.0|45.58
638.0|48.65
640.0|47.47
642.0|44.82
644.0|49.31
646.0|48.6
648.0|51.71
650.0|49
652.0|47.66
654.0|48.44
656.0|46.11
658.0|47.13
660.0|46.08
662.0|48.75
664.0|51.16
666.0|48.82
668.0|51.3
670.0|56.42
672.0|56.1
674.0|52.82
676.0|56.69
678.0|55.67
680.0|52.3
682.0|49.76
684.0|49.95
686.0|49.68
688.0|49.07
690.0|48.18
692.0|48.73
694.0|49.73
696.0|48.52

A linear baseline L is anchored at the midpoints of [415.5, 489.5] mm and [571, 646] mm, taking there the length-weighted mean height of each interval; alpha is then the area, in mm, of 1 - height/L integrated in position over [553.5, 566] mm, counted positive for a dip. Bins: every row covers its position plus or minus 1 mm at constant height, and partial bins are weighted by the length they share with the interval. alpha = 1.34 mm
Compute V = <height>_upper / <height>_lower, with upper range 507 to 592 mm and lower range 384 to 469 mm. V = 0.88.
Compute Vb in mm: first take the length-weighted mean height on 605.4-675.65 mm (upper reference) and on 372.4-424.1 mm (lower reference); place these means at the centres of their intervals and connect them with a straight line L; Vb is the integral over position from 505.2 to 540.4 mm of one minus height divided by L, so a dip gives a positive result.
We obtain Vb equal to 5.5 mm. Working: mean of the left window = 51.8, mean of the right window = 48.8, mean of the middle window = 42.4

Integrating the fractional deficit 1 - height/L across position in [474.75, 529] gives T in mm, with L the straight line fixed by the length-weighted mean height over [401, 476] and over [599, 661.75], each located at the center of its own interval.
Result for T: 8.8 mm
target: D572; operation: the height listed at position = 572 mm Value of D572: 50.08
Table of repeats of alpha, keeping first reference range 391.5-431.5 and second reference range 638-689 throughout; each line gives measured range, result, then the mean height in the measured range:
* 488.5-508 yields 3.8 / 40.8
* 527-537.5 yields 1.5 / 43.5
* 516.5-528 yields 2.3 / 40.5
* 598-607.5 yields 0.0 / 50.1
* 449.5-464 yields 0.4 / 49.5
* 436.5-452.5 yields -0.9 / 53.7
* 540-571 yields 3.3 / 45.1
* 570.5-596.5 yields 0.5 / 49.5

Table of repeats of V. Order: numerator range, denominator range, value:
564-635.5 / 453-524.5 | 1.11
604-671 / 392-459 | 0.93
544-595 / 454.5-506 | 1.05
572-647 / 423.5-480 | 0.95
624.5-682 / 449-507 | 1.09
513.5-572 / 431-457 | 0.82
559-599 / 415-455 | 0.91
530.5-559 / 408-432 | 0.85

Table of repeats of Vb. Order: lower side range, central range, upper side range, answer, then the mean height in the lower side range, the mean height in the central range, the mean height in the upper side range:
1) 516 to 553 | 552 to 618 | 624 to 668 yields -4.02 mm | 43.5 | 48.3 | 47.8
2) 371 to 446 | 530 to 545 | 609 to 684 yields 1.41 mm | 52.9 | 46.1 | 49.3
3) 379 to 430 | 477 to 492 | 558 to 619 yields 1.64 mm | 51.4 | 44.8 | 48.9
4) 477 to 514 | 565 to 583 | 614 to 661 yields -1.53 mm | 42.3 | 49.1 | 47.6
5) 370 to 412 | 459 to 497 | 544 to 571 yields 2.10 mm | 52.1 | 45.6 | 44.8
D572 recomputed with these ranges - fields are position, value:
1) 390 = 52.06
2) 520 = 39.37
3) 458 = 48.44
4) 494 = 42.34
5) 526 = 41.39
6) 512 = 39.21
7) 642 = 44.82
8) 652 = 47.66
